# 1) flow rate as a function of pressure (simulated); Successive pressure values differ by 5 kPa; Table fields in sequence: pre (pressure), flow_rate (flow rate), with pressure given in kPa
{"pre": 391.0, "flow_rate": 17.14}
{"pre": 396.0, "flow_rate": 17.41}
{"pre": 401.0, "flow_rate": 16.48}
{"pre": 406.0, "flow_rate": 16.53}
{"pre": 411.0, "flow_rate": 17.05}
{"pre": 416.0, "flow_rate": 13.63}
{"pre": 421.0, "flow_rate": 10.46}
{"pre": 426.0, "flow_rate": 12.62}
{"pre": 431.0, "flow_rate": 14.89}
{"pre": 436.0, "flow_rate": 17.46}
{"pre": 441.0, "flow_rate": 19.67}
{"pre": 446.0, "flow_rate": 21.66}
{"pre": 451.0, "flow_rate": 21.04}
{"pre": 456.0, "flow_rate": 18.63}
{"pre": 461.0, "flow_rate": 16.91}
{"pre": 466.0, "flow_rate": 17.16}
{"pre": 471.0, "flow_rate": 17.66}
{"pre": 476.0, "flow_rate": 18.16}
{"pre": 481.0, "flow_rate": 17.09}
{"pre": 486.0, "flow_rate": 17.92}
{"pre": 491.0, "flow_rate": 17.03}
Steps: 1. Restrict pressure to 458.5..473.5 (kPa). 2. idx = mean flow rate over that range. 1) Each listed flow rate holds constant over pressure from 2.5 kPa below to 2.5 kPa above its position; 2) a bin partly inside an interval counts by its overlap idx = 17.2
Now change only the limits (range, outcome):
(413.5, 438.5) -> 13.8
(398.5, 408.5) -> 16.5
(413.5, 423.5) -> 12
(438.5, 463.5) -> 19.6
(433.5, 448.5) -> 19.6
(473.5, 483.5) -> 17.6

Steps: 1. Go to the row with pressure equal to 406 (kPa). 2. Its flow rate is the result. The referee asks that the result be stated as 16.53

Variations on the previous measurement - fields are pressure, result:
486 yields 17.92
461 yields 16.91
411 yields 17.05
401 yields 16.48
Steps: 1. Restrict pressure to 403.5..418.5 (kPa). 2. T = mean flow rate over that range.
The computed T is 15.7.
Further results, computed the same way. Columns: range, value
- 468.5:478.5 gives 17.9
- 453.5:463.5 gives 17.8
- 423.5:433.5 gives 13.8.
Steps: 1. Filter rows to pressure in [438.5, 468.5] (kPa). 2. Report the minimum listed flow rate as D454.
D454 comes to 16.91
